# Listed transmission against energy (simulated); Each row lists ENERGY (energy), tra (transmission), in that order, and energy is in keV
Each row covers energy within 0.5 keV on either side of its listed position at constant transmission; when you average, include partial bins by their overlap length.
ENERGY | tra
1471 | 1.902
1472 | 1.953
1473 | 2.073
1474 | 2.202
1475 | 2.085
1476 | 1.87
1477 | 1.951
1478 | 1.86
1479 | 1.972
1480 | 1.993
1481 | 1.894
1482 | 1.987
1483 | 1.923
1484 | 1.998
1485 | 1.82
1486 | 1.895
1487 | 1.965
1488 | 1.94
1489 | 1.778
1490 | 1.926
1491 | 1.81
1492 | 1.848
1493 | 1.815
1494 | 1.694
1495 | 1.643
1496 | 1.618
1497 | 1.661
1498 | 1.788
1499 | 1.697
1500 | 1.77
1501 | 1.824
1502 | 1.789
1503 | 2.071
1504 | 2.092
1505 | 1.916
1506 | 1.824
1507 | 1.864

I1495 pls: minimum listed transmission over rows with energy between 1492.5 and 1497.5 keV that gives 1.618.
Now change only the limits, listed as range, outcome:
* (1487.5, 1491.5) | 1.778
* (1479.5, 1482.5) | 1.894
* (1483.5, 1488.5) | 1.82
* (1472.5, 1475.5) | 2.073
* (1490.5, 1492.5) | 1.81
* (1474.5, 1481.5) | 1.86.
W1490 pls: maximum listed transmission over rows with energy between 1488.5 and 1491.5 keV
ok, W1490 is 1.926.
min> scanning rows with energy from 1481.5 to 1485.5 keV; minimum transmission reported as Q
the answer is 1.82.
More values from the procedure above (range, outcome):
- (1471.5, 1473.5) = 1.953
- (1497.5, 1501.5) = 1.697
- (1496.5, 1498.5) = 1.661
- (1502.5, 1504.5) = 2.071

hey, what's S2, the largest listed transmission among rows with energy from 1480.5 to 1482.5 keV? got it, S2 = 1.987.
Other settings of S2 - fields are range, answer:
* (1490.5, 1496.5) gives 1.848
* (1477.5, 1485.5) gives 1.998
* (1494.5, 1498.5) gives 1.788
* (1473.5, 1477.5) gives 2.202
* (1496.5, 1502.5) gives 1.824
